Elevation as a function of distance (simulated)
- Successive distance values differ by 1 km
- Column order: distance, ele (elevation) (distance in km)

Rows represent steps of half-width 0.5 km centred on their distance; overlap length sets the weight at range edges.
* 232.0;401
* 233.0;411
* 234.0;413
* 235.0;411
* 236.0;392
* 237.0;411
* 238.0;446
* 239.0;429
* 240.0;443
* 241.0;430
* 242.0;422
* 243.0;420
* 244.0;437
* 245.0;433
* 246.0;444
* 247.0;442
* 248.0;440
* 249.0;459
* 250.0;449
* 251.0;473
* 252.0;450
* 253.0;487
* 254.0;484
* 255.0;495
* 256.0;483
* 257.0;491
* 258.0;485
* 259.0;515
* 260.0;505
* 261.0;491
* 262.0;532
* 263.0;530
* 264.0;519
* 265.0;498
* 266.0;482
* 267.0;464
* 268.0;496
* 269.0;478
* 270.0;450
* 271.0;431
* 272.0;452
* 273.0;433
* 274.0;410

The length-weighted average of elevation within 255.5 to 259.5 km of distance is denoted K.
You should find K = 494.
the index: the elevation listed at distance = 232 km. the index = 401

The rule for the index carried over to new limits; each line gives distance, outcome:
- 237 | 411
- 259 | 515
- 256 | 483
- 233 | 411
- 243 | 420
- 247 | 442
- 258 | 485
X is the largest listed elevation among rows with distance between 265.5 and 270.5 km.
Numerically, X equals 496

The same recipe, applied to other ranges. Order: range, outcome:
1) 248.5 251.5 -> 473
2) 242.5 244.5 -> 437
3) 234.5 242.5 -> 446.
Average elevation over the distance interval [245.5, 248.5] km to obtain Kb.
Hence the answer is 442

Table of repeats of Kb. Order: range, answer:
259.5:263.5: 514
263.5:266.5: 500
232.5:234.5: 412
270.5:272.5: 442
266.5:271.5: 464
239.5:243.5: 429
